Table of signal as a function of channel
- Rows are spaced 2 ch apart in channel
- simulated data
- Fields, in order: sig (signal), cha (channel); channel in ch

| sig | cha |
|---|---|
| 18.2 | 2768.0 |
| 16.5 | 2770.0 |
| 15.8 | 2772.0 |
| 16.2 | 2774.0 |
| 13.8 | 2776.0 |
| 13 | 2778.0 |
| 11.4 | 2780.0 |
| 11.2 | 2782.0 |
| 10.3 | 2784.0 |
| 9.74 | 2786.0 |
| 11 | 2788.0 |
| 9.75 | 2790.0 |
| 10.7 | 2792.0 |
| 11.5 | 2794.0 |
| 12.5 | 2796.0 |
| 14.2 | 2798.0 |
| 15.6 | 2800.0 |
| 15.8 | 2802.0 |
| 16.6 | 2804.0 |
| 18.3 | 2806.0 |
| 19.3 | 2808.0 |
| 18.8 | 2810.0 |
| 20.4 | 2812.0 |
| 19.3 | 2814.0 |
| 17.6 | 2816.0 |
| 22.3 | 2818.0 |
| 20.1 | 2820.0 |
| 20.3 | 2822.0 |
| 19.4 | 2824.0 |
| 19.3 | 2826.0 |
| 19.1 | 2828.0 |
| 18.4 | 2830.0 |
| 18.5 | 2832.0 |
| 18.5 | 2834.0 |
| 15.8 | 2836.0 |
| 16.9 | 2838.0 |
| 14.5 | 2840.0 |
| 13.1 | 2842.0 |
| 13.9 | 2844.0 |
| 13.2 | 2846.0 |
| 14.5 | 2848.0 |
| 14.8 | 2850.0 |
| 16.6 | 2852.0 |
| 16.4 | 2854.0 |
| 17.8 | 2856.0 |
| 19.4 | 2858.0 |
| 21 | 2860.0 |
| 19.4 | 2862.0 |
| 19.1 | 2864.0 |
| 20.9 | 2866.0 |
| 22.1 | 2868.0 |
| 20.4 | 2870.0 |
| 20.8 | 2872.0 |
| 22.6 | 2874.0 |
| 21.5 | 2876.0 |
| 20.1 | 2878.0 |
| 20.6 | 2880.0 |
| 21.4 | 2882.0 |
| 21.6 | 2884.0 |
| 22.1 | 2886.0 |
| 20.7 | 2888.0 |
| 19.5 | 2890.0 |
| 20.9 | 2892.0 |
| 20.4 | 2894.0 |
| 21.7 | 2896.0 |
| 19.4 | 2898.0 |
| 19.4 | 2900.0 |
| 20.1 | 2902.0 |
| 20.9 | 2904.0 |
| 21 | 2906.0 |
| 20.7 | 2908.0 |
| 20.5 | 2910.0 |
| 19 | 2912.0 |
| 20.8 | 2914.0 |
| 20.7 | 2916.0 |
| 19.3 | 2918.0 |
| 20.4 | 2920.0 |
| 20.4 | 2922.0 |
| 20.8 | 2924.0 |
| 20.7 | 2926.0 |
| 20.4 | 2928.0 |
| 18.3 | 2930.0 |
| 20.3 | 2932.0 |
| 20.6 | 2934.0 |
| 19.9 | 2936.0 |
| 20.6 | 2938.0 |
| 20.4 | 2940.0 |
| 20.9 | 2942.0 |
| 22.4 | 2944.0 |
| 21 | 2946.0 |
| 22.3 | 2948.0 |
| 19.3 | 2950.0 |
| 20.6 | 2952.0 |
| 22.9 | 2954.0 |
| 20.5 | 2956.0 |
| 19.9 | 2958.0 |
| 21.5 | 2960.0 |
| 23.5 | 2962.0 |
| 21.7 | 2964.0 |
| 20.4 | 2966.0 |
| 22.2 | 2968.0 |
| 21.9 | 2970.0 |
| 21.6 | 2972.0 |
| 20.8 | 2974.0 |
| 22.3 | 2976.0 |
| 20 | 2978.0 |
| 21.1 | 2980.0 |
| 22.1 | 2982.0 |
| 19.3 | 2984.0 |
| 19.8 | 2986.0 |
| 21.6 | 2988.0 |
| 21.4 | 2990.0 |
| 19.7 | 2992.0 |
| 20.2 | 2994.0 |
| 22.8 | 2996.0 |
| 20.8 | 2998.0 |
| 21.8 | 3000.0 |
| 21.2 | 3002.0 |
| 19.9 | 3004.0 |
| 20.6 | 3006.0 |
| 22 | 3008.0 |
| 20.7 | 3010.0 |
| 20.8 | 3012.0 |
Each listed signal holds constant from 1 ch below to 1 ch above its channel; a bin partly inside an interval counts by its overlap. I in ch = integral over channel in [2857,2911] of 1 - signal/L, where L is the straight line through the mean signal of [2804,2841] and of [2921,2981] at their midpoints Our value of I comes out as -2.5 ch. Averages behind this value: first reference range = 18.7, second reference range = 21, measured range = 20.7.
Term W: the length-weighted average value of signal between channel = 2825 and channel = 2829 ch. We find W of 19.2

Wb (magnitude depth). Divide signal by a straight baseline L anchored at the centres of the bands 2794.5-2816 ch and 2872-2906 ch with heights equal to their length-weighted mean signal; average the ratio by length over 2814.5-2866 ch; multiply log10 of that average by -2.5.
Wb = 0.05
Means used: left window 17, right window 20.8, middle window 17.7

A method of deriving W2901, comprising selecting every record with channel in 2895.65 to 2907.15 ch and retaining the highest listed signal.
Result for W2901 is 21.7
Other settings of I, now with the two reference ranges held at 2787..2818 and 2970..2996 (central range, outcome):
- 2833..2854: 2.0 ch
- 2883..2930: -4.4 ch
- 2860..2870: -1.7 ch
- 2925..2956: -1.6 ch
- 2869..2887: -3.4 ch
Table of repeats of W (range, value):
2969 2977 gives 21.7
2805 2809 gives 18.8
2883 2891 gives 21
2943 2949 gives 21.9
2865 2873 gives 21.1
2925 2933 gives 19.9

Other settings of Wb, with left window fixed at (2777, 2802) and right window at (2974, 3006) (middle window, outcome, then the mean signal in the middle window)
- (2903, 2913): -0.18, 20.4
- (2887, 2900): -0.22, 20.4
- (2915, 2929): -0.14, 20.4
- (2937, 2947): -0.13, 21.1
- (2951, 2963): -0.11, 21.5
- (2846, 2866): -0.18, 17.6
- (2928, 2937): -0.09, 19.8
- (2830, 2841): -0.21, 17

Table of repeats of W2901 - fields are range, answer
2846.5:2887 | 22.6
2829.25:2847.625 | 18.5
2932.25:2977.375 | 23.5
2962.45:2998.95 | 22.8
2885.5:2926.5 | 22.1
